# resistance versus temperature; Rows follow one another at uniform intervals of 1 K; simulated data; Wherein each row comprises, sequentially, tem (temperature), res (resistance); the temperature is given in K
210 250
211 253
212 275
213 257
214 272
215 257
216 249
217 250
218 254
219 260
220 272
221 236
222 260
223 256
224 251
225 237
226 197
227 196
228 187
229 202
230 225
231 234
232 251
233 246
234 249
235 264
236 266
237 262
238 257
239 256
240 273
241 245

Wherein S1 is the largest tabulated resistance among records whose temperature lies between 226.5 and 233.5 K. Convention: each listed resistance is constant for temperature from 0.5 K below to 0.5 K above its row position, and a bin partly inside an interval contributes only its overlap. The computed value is 251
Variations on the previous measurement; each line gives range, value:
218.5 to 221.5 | 272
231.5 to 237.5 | 266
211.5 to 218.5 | 275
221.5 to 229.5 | 260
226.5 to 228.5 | 196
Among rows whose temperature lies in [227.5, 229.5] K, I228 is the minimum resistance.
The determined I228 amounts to 187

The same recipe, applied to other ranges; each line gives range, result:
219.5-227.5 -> 196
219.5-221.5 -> 236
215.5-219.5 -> 249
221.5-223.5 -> 256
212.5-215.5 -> 257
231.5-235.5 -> 246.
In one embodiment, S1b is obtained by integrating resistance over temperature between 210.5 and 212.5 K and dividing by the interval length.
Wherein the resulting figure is 264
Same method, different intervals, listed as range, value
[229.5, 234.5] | 241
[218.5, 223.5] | 257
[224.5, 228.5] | 204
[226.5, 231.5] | 209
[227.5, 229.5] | 194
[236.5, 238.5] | 260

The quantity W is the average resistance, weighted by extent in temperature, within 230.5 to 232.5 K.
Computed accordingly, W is 242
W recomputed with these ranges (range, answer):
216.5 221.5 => 254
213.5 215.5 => 264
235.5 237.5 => 264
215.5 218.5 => 251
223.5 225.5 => 244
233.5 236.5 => 260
